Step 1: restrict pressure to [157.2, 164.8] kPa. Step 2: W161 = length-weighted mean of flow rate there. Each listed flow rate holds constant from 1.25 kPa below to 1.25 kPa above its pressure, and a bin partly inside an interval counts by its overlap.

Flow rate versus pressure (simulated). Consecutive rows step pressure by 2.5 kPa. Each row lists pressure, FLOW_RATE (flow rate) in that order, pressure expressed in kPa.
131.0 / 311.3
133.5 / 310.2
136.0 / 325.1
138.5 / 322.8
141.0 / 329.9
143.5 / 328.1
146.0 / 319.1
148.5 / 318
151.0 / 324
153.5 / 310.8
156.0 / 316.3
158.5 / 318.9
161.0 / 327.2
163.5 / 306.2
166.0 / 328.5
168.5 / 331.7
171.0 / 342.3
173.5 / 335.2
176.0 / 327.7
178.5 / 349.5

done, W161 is 317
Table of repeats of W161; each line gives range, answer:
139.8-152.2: 324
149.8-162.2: 319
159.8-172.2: 327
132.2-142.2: 322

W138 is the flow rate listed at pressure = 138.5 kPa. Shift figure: 322.8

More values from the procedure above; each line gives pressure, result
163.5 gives 306.2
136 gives 325.1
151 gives 324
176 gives 327.7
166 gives 328.5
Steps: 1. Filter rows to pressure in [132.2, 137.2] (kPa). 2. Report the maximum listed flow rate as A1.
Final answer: 325.1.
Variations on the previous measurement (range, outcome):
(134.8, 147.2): 329.9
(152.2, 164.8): 327.2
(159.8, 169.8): 331.7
